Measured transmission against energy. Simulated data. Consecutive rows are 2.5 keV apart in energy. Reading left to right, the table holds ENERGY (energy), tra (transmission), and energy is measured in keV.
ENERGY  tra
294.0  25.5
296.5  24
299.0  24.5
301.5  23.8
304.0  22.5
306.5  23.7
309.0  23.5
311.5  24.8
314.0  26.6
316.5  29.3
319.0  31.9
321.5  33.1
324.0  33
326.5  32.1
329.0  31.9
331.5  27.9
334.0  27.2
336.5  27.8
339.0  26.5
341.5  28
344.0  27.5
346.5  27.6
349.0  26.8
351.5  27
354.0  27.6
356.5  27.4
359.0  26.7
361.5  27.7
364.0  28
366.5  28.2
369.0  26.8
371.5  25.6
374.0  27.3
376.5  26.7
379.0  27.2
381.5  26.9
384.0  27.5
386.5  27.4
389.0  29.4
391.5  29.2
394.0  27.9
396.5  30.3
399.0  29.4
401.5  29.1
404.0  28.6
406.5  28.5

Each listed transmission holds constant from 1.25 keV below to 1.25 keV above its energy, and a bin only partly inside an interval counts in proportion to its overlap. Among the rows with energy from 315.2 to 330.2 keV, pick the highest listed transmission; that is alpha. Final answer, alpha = 33.1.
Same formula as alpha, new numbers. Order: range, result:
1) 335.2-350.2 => 28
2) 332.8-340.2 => 27.8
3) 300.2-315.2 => 26.6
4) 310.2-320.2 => 31.9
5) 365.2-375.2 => 28.2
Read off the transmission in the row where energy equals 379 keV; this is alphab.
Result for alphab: 27.2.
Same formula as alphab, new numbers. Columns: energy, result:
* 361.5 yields 27.7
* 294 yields 25.5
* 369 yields 26.8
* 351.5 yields 27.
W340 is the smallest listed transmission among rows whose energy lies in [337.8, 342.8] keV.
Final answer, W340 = 26.5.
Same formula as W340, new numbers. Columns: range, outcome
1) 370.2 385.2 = 25.6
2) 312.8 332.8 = 26.6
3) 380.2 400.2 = 26.9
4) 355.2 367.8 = 26.7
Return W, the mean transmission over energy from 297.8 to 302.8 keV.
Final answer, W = 24.1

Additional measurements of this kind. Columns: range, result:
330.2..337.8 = 27.7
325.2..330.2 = 32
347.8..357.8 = 27.2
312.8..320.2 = 29.3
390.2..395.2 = 28.6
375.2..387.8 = 27.1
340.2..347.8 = 27.7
